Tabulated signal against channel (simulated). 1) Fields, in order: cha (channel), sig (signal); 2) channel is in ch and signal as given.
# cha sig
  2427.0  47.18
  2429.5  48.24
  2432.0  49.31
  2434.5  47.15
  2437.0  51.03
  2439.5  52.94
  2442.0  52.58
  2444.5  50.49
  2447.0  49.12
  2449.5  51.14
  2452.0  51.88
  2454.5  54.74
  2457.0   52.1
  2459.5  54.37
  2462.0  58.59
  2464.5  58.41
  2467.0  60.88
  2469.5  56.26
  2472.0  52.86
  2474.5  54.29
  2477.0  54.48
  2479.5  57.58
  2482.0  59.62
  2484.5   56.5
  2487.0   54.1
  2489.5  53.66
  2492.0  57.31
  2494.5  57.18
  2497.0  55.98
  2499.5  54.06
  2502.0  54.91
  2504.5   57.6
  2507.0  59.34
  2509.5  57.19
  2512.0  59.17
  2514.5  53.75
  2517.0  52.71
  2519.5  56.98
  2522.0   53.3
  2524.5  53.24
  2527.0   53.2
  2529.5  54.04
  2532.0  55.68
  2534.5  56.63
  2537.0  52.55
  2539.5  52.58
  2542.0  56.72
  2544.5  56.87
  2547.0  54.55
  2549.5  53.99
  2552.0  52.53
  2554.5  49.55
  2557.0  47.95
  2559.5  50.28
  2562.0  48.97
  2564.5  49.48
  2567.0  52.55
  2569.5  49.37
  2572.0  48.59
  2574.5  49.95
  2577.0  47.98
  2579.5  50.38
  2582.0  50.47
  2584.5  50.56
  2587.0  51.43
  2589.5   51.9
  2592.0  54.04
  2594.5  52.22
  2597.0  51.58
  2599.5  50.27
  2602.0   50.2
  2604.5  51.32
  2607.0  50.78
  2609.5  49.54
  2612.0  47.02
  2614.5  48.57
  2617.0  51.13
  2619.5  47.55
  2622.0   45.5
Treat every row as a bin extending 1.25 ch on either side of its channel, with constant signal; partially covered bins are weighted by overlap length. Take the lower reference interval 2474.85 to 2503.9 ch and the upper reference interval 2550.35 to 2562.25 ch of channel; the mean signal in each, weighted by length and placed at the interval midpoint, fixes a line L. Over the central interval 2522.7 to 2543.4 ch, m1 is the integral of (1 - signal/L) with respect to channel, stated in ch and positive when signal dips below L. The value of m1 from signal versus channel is -0.9 ch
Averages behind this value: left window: 55.9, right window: 50.1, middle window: 54.3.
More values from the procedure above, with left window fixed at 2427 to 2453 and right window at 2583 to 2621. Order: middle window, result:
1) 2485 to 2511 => -3.02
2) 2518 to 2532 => -1.08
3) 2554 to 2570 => 0.21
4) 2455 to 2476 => -2.36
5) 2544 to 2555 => -0.68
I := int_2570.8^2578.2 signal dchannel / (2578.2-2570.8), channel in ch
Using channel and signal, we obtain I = 48.8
